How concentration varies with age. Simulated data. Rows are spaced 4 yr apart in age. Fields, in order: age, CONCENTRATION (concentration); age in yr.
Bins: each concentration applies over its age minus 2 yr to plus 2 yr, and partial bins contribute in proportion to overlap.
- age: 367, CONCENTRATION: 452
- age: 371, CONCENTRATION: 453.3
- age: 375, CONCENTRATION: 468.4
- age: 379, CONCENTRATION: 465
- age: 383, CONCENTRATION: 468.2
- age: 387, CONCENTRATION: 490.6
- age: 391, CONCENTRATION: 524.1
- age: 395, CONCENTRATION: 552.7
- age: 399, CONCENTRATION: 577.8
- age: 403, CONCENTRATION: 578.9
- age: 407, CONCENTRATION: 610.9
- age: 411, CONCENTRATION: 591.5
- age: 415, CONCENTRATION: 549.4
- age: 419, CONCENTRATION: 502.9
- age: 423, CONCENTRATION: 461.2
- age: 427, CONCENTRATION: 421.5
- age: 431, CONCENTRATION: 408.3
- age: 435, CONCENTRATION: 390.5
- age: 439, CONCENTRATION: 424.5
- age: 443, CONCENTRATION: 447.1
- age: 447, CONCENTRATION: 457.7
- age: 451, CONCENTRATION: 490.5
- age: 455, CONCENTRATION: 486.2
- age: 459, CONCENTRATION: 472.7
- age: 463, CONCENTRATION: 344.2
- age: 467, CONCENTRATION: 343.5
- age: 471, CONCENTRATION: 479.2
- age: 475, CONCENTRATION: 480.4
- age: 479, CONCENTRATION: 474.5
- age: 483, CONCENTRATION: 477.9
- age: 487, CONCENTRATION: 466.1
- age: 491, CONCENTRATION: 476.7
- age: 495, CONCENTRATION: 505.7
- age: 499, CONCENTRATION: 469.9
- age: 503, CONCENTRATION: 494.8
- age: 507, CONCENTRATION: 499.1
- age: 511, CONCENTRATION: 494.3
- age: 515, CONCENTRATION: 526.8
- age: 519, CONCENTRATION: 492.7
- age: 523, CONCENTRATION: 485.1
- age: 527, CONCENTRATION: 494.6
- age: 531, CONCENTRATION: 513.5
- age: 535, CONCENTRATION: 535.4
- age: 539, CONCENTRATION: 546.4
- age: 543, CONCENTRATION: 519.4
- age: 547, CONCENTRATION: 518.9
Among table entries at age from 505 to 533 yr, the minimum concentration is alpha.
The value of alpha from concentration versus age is 485.1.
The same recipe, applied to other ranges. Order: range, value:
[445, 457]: 457.7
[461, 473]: 343.5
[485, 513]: 466.1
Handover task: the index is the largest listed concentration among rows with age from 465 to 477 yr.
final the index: 480.4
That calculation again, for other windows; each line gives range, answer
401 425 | 610.9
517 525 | 492.7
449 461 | 490.5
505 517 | 526.8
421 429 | 461.2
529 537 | 535.4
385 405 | 578.9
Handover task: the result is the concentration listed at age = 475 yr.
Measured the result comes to 480.4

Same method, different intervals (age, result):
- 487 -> 466.1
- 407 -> 610.9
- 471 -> 479.2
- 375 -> 468.4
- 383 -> 468.2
